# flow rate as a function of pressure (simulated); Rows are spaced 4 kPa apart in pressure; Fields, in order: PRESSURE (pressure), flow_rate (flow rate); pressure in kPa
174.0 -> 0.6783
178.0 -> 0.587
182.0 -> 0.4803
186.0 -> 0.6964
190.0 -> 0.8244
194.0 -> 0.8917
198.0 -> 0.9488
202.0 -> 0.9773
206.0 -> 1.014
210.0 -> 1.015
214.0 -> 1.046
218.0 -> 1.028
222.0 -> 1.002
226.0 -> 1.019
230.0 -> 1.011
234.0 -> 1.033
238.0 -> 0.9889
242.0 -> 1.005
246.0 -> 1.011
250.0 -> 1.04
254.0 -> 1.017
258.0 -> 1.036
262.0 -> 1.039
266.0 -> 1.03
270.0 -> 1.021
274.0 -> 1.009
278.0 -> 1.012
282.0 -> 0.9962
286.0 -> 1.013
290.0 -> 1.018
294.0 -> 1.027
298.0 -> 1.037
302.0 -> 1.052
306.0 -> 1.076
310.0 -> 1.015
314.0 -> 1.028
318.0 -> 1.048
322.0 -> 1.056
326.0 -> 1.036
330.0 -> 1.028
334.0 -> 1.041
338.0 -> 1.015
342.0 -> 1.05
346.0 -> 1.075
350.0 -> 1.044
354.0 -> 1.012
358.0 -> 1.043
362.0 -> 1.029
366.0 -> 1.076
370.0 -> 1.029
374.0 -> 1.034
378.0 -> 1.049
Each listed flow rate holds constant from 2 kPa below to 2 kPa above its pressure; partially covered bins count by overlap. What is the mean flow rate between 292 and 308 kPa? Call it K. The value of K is 1.05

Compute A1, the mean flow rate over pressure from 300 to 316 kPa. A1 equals 1.04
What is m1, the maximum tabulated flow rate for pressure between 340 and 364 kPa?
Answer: 1.075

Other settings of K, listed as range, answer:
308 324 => 1.04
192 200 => 0.92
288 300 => 1.03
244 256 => 1.02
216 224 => 1.02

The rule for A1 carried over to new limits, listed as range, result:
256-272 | 1.03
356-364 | 1.04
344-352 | 1.06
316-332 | 1.04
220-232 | 1.01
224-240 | 1.01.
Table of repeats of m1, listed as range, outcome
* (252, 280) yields 1.039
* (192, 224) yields 1.046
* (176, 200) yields 0.9488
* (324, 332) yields 1.036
